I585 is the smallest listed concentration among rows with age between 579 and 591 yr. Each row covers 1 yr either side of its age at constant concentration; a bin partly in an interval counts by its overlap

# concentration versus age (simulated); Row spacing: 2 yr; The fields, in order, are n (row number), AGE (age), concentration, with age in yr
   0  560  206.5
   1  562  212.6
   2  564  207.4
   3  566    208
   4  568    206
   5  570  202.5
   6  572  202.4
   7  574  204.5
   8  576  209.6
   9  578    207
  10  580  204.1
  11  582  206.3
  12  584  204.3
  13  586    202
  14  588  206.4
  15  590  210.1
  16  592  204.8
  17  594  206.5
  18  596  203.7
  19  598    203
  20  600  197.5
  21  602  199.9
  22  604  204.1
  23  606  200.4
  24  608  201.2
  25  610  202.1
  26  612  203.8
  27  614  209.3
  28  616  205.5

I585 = 202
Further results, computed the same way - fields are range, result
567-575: 202.4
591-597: 203.7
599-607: 197.5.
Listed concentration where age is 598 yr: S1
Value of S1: 203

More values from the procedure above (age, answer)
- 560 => 206.5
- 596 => 203.7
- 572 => 202.4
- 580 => 204.1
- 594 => 206.5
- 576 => 209.6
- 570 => 202.5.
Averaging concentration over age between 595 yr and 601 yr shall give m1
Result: 201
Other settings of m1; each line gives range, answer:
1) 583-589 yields 204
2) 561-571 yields 207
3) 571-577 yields 206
